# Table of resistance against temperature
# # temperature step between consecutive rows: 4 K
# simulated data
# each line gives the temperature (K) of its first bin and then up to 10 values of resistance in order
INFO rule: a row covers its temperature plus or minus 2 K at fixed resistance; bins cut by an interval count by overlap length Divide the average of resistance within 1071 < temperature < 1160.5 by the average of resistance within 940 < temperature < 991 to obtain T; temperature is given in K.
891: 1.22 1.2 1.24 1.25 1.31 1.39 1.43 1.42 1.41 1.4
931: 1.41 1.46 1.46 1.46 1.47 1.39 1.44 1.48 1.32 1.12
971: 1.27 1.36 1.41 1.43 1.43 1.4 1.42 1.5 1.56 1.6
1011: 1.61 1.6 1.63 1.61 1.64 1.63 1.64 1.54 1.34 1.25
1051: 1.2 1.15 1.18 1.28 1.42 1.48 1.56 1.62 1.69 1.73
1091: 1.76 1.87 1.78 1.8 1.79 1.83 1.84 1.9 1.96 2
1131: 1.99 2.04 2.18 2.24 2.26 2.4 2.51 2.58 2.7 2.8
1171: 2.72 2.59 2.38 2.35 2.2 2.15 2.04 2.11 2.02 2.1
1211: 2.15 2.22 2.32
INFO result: 1.41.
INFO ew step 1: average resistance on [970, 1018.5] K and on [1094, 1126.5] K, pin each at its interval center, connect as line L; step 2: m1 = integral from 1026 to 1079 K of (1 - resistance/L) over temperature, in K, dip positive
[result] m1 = 8.0 K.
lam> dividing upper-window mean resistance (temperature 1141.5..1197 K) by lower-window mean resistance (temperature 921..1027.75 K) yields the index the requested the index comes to 1.67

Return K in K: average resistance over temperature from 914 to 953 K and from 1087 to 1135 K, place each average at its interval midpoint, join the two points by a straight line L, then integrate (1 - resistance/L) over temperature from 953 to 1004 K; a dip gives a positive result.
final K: 5.0 K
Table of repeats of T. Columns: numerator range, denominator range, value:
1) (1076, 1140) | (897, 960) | 1.32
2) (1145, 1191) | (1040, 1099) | 1.68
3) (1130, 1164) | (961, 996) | 1.72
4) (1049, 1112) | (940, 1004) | 1.12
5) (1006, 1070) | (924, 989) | 1.04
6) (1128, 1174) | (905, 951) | 1.69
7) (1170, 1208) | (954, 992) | 1.66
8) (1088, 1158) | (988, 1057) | 1.35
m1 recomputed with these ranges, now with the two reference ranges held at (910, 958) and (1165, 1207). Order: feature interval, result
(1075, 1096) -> 2.75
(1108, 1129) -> 1.86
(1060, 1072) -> 3.36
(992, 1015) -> 1.92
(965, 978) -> 2.51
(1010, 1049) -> 4.82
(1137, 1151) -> -0.48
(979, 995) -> 1.97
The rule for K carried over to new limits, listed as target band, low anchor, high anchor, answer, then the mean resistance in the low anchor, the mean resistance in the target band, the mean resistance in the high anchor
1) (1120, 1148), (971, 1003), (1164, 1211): -0.1 K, 1.42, 2.08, 2.32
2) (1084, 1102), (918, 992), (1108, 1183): 2.2 K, 1.4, 1.78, 2.27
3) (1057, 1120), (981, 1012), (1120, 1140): 7.0 K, 1.49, 1.65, 2.02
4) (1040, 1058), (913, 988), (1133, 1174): 6.2 K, 1.4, 1.25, 2.45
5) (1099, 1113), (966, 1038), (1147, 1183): 2.4 K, 1.5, 1.8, 2.55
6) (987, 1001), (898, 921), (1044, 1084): -0.8 K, 1.34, 1.44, 1.37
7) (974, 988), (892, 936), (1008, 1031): 1.0 K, 1.35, 1.41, 1.62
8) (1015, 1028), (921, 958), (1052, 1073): -2.7 K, 1.43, 1.62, 1.3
